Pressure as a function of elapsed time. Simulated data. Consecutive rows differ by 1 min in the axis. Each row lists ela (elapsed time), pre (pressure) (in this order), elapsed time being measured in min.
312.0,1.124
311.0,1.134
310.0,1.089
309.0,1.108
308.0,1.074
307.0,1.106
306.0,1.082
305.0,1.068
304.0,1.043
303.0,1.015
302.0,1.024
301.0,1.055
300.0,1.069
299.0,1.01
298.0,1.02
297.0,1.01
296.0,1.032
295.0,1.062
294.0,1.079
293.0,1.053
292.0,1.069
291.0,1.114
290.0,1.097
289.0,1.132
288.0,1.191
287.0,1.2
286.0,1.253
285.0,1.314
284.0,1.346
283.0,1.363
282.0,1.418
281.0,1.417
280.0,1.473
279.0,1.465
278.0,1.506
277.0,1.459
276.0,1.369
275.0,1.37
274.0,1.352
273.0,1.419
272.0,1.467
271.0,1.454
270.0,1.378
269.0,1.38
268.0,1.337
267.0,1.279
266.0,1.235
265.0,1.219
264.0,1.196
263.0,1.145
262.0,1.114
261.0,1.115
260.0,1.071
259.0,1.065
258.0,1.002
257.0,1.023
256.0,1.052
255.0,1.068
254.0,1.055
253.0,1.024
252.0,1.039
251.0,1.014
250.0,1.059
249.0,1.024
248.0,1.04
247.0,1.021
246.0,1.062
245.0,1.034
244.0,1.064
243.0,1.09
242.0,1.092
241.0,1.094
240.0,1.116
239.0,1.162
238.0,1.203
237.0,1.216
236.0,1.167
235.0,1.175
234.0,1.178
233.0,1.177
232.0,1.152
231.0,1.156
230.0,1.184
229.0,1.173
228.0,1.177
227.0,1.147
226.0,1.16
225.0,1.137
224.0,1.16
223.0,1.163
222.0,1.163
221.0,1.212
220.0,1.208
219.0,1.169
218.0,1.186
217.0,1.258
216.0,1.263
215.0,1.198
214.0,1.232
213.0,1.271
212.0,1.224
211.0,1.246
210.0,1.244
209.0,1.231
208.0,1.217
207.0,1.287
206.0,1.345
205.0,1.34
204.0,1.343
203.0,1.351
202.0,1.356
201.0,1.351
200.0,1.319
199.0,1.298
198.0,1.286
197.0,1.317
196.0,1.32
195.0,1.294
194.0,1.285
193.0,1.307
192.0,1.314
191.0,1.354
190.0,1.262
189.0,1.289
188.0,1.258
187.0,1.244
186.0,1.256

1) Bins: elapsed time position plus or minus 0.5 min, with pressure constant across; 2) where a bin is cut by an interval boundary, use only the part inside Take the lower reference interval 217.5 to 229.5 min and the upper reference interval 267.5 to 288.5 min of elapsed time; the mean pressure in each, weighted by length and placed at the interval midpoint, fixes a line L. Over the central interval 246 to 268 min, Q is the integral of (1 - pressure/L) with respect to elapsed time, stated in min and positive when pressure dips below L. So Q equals 3.48 min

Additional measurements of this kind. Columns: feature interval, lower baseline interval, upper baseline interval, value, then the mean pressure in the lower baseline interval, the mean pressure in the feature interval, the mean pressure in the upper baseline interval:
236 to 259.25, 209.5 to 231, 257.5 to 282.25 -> 3.42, 1.2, 1.07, 1.31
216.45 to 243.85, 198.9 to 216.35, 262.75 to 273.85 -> 2.83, 1.28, 1.16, 1.32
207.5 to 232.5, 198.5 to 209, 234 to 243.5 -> 0.82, 1.32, 1.2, 1.15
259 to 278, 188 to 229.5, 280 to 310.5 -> -2.03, 1.26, 1.3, 1.14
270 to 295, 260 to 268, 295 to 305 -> -4.33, 1.19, 1.3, 1.03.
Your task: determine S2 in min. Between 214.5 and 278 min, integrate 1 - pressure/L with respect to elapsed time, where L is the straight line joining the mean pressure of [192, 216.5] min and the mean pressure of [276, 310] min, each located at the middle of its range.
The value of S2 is 3.0 min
